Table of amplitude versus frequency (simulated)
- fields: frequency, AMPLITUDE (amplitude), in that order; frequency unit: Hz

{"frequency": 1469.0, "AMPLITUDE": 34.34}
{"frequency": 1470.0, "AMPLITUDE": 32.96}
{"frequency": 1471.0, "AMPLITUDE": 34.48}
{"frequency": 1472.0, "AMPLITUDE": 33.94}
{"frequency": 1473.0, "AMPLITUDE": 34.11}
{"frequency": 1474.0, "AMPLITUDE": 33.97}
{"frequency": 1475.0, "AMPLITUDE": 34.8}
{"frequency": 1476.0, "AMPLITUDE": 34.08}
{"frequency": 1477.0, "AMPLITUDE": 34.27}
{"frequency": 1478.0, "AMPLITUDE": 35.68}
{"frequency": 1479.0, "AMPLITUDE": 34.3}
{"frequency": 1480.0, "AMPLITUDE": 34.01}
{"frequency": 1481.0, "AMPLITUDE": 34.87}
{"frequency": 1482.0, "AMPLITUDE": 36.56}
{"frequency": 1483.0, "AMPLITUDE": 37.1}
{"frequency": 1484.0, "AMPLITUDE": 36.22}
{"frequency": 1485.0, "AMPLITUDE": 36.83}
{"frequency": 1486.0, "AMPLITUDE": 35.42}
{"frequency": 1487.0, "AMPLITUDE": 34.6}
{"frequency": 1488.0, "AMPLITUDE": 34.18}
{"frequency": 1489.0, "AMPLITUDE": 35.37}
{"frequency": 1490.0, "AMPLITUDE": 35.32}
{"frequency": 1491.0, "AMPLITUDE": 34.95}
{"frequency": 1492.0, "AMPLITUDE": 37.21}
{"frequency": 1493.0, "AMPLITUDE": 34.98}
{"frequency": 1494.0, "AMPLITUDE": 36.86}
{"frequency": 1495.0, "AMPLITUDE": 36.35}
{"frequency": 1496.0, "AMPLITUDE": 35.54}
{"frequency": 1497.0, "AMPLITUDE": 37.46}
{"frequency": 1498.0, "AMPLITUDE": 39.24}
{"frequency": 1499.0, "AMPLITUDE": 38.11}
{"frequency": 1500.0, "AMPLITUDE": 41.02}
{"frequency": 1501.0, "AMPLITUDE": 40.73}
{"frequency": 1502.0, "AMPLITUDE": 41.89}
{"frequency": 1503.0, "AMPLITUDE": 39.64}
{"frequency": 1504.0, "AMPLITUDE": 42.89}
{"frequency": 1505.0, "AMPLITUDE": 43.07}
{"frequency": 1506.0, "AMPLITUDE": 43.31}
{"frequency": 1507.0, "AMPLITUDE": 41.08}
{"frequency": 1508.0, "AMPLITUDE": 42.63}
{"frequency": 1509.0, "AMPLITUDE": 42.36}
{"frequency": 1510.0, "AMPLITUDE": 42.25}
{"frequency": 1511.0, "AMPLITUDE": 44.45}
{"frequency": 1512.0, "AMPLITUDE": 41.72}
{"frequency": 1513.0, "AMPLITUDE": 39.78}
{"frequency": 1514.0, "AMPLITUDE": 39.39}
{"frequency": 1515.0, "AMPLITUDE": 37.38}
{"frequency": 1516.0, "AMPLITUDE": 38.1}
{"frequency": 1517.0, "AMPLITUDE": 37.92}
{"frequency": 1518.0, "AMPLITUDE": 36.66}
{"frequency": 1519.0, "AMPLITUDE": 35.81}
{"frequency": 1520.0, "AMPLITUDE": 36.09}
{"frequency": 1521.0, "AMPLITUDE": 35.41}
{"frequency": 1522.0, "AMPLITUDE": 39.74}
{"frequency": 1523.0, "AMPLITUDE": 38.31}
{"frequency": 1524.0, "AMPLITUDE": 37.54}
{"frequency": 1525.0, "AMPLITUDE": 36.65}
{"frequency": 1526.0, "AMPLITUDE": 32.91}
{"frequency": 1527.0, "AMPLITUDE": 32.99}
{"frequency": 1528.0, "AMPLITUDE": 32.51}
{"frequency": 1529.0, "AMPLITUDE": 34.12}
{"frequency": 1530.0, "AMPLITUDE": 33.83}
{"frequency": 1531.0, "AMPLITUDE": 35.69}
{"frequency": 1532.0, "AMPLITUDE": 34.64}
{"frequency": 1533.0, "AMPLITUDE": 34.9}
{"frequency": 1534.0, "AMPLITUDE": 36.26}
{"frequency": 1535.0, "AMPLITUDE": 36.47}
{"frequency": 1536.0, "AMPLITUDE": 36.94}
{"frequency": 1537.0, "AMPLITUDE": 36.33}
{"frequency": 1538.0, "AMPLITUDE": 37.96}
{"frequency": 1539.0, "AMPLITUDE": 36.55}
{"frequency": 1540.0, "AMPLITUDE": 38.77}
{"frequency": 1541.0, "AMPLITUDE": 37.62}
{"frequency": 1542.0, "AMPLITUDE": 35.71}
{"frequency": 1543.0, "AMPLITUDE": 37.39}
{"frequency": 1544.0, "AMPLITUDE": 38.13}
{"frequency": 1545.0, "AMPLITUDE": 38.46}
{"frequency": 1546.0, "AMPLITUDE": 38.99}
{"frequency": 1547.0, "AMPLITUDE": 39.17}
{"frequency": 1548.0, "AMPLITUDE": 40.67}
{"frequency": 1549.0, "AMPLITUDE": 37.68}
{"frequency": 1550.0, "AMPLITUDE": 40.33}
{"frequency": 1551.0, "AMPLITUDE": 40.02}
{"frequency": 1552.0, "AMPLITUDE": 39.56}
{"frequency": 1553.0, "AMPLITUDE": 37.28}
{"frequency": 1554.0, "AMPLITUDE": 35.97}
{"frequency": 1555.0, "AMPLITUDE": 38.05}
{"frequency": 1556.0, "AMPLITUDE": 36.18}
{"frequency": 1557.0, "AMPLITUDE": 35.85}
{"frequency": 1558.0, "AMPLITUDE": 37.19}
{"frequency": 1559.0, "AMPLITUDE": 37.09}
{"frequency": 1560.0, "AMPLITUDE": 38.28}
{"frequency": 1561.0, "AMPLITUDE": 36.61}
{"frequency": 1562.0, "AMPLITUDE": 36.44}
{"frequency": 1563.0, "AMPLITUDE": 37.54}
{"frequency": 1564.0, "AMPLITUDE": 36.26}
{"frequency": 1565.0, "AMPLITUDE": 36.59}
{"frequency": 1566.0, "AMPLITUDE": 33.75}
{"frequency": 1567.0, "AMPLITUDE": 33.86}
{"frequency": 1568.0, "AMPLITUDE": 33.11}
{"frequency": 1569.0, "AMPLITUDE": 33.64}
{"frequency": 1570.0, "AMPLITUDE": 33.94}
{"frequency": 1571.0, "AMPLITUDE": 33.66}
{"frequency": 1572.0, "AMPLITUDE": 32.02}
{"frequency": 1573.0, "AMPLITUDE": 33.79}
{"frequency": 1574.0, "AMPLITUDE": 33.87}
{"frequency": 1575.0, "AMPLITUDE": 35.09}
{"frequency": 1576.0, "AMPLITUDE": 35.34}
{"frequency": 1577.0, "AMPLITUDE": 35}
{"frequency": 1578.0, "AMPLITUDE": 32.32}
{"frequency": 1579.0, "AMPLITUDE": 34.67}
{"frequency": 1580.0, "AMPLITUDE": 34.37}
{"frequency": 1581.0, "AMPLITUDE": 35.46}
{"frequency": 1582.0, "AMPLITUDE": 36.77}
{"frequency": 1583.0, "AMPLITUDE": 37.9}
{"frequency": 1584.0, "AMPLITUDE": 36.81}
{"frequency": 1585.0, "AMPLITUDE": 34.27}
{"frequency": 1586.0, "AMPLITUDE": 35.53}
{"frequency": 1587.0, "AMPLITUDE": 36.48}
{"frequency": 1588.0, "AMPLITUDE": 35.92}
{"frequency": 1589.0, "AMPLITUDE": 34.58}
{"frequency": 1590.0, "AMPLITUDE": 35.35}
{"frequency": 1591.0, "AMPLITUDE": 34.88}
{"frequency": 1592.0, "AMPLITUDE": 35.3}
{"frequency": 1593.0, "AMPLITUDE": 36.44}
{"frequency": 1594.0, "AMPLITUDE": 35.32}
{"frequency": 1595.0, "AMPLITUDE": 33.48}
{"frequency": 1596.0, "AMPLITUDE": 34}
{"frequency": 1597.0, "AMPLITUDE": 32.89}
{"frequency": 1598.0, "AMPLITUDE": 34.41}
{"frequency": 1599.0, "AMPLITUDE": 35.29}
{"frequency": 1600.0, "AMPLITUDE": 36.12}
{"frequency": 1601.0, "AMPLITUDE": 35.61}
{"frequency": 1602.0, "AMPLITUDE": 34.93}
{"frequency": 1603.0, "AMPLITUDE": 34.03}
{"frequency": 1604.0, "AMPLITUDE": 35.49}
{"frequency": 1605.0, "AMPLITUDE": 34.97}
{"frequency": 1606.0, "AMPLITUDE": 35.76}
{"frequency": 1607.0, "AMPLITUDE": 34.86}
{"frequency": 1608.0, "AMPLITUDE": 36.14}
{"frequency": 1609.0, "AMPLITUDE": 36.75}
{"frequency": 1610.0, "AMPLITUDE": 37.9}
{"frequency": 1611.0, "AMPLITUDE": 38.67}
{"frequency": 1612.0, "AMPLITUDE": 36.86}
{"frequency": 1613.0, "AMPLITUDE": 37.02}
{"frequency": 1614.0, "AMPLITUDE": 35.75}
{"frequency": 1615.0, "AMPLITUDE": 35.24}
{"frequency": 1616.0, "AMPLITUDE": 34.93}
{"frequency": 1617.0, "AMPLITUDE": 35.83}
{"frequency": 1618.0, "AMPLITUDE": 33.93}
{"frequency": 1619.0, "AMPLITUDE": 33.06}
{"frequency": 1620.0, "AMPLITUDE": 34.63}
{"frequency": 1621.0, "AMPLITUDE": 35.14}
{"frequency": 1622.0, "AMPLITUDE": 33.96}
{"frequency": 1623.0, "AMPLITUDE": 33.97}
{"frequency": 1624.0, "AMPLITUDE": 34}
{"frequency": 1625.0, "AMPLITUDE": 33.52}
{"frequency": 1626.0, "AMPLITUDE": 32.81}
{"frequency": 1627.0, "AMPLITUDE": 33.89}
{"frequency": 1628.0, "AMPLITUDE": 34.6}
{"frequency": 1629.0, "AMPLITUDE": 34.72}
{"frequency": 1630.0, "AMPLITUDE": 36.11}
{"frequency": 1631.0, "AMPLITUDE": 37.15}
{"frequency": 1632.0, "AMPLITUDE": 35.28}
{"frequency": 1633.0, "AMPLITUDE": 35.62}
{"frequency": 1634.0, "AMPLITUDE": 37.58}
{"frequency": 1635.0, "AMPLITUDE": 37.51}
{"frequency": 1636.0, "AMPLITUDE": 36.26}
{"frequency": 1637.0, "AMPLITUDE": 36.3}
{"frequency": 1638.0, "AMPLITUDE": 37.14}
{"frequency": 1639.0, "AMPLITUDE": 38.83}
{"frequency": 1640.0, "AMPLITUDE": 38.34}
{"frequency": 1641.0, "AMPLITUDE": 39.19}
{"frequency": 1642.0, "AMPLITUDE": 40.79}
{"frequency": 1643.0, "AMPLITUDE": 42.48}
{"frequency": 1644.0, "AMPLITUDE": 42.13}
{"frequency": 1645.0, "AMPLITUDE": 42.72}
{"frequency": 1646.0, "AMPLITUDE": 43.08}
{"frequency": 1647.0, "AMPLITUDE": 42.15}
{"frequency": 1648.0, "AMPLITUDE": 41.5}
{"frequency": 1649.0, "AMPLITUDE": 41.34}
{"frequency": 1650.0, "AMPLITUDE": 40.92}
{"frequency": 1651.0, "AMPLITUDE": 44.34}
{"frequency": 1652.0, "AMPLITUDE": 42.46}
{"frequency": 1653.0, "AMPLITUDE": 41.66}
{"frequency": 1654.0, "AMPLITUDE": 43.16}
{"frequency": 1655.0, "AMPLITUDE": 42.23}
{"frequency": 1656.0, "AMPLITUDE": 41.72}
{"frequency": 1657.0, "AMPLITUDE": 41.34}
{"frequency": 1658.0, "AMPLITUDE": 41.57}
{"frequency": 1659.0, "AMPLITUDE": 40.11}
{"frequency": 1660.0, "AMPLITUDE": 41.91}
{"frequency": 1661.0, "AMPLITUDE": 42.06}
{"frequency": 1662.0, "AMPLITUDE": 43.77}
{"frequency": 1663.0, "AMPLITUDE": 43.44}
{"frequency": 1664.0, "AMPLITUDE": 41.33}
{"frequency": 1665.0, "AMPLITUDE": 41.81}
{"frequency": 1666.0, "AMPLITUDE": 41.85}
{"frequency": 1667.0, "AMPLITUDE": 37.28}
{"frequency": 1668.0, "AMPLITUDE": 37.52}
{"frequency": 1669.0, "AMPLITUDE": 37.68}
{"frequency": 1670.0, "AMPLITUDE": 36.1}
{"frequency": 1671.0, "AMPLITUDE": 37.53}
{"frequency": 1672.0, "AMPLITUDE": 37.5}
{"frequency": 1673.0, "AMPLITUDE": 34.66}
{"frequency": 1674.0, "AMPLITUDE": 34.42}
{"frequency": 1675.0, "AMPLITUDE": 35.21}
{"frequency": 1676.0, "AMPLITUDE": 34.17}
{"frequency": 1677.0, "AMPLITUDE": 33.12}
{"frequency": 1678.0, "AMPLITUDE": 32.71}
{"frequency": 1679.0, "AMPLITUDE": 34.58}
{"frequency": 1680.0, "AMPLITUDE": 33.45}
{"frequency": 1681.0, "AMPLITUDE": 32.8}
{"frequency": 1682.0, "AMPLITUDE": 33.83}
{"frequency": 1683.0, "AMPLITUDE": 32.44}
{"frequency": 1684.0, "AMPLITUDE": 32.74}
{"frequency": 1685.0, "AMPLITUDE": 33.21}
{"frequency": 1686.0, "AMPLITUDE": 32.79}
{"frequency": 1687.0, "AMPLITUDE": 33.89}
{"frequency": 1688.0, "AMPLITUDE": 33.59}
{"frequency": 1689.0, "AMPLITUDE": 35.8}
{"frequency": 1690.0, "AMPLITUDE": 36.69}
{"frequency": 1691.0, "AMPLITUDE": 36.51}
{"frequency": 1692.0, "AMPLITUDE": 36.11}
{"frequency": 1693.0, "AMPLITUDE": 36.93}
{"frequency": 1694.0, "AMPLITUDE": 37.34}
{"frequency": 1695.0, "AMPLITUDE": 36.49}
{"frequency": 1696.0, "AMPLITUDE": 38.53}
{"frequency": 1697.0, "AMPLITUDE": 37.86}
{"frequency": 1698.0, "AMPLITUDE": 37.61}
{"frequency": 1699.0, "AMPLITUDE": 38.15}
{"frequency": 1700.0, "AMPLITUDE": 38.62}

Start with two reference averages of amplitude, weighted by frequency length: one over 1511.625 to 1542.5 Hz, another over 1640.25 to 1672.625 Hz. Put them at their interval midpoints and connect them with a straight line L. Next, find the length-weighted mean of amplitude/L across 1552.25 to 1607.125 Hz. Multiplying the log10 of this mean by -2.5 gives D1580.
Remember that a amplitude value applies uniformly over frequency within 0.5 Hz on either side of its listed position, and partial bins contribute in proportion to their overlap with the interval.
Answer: 0.09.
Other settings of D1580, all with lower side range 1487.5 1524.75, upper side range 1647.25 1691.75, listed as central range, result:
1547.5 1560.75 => 0.02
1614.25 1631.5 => 0.11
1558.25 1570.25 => 0.08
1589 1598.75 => 0.11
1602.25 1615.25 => 0.06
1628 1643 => 0.02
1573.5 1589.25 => 0.09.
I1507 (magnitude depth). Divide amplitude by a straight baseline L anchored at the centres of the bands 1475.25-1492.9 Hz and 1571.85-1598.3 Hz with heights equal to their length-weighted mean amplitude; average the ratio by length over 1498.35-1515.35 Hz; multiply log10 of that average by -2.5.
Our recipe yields -0.172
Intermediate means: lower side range 35.3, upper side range 34.9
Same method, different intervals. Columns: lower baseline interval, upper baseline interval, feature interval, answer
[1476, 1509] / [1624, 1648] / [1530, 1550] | 0.01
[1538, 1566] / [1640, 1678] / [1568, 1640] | 0.10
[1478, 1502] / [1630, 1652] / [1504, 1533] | -0.03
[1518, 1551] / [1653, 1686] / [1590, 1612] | 0.05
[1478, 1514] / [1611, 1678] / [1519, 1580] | 0.06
